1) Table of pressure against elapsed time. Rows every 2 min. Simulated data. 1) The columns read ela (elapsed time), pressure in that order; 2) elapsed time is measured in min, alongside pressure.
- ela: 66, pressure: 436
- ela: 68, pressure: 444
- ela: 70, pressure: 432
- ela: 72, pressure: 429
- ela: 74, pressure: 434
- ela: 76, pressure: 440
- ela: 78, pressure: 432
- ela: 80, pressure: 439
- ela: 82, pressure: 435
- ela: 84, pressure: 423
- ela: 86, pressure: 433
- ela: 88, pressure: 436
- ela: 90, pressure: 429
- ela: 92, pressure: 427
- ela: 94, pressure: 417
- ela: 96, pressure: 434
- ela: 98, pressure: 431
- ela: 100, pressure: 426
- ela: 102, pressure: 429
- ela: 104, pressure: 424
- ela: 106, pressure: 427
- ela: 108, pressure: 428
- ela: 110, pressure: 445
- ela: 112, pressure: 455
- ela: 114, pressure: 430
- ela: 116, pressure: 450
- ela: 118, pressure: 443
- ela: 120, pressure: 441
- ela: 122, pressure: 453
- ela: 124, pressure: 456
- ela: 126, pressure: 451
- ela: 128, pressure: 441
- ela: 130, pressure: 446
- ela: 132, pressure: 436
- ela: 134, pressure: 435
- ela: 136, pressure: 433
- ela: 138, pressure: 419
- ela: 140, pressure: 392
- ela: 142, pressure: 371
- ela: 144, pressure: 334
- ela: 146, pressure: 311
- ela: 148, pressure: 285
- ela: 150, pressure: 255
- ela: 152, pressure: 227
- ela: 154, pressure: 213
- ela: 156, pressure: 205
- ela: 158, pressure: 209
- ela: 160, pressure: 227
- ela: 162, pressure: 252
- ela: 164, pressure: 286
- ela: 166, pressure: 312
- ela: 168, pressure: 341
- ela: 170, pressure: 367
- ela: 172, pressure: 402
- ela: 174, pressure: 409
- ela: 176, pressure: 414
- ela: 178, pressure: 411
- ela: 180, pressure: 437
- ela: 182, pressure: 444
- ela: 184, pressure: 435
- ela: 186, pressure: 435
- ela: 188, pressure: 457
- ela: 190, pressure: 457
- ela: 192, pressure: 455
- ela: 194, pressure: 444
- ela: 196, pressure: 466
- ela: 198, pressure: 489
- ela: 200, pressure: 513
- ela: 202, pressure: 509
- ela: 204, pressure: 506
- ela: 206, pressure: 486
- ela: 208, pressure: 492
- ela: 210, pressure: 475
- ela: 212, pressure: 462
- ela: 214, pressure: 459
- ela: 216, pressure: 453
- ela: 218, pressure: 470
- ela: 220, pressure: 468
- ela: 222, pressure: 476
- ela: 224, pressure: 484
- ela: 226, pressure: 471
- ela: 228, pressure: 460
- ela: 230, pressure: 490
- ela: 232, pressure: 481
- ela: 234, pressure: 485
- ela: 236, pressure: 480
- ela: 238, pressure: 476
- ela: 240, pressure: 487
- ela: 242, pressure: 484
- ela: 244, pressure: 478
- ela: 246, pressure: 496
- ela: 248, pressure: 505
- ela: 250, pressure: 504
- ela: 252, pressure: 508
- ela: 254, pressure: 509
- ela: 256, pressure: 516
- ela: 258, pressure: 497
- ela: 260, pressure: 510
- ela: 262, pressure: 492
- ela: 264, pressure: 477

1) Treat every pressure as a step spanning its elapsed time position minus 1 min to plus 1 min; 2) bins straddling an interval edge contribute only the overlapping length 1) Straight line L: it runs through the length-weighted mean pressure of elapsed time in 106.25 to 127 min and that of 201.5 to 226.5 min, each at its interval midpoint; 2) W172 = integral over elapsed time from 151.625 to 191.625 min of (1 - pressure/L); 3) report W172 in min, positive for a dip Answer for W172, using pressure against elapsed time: 9.8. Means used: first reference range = 445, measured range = 351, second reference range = 477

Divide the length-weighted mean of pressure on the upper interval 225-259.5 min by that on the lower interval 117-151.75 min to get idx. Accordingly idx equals 1.2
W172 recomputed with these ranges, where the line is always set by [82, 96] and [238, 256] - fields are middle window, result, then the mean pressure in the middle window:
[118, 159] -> 7.8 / 363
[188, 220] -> 0.2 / 475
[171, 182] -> 1.2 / 417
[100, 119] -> 0.0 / 436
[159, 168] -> 3.6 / 277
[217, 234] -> 0.4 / 476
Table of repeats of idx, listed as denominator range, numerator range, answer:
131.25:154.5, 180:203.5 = 1.35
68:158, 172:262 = 1.17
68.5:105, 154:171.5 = 0.64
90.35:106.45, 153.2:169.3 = 0.60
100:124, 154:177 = 0.70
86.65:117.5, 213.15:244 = 1.10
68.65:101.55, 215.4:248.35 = 1.11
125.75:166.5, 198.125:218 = 1.47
